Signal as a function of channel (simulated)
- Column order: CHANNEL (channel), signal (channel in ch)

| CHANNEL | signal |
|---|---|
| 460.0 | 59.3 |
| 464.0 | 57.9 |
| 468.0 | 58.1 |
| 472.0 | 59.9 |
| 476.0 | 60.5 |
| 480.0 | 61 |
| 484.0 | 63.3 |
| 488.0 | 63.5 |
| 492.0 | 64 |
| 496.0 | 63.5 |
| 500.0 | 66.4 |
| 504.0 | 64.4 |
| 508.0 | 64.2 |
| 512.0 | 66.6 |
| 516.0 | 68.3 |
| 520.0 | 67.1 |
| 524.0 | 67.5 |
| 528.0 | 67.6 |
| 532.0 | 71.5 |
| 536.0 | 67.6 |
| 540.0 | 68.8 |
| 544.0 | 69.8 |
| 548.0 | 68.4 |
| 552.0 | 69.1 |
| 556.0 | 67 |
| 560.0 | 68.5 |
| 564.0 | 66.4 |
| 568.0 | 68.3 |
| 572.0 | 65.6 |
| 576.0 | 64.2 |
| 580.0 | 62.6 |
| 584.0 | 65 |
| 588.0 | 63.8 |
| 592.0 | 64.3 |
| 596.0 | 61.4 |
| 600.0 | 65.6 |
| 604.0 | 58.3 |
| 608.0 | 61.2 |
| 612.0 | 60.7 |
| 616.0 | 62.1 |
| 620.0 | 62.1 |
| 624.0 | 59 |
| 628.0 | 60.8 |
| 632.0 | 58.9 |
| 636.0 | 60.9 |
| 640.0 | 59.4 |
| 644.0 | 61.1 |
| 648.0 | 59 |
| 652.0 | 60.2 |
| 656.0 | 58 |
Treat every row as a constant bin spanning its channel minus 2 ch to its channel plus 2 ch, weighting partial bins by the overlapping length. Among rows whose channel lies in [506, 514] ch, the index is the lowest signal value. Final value 64.2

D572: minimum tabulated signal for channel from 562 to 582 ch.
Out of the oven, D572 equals 62.6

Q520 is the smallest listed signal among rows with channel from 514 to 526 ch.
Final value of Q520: 67.1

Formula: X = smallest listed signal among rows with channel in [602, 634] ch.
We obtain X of 58.3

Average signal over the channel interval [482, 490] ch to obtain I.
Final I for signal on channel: 63.4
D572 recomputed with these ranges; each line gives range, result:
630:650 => 58.9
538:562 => 67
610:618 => 60.7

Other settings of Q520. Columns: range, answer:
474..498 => 60.5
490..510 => 63.5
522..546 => 67.5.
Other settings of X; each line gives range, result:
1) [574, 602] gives 61.4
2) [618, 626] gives 59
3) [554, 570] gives 66.4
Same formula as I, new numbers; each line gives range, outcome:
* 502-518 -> 65.9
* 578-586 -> 63.8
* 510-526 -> 67.4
